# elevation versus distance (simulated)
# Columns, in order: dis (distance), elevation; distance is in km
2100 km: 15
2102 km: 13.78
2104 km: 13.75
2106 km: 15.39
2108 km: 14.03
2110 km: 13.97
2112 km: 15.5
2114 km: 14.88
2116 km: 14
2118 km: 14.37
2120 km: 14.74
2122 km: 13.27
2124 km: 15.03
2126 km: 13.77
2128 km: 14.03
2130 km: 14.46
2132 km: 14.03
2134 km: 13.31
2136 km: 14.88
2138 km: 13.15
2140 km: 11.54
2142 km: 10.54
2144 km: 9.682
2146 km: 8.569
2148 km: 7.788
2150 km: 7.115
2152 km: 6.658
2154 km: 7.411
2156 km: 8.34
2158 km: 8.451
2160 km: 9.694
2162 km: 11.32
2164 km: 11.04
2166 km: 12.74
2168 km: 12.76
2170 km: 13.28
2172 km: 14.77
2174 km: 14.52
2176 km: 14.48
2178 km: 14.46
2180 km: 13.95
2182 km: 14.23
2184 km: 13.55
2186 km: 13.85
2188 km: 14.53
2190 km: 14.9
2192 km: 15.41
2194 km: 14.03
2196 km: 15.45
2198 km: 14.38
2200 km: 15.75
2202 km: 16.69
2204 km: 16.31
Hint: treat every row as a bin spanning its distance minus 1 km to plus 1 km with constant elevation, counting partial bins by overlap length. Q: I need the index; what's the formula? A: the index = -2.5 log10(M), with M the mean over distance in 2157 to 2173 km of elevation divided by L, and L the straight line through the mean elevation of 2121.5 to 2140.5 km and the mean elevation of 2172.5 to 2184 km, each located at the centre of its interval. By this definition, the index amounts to 0.202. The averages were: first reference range 13.8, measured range 11.8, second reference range 14.3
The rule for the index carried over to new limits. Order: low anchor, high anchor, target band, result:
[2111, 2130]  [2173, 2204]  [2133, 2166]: 0.401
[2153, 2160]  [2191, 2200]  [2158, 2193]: -0.166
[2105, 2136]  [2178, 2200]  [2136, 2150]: 0.360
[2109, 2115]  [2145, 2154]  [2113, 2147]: -0.177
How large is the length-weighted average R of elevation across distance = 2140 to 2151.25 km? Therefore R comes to 8.94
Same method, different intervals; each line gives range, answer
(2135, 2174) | 10.6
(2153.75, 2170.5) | 10.6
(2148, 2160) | 7.79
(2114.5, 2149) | 12.8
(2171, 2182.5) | 14.4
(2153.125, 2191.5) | 12.6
